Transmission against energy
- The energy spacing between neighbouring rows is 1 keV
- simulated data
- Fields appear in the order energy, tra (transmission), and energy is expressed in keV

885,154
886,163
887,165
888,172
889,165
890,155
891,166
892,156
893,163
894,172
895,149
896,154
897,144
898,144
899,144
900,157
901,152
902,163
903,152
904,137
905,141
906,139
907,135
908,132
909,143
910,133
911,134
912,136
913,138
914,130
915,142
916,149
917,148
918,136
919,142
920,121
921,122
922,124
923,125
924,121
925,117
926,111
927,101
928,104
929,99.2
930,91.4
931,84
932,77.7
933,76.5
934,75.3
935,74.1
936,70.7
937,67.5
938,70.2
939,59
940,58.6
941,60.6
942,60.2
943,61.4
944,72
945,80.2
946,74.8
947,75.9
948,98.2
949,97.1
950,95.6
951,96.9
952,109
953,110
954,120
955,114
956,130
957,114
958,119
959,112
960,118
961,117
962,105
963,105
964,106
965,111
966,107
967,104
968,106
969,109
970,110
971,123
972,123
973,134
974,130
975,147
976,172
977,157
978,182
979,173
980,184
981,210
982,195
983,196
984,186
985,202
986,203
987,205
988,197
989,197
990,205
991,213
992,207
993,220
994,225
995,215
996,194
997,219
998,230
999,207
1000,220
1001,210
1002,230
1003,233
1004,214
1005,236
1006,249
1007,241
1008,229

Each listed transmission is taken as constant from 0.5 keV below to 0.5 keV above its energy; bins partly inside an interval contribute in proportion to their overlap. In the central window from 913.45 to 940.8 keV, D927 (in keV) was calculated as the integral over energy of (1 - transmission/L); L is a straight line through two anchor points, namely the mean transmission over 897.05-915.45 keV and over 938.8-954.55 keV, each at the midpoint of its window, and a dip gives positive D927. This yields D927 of 2.5 keV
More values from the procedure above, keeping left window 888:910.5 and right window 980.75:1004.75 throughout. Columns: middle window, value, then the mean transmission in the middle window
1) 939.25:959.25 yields 9.9 keV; 92.3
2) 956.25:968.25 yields 5.0 keV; 111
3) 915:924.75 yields 1.9 keV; 132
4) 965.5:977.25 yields 4.2 keV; 126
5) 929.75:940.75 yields 6.4 keV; 72.5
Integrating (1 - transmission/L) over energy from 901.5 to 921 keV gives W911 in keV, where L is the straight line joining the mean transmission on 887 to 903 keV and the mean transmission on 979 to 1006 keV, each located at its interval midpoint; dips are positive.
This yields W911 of 3.1 keV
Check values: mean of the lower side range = 157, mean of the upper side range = 210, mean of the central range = 139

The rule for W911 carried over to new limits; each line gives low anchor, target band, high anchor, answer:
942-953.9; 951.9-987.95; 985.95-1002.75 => 1.5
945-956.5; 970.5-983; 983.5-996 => 0.7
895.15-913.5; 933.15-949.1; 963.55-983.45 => 8.0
